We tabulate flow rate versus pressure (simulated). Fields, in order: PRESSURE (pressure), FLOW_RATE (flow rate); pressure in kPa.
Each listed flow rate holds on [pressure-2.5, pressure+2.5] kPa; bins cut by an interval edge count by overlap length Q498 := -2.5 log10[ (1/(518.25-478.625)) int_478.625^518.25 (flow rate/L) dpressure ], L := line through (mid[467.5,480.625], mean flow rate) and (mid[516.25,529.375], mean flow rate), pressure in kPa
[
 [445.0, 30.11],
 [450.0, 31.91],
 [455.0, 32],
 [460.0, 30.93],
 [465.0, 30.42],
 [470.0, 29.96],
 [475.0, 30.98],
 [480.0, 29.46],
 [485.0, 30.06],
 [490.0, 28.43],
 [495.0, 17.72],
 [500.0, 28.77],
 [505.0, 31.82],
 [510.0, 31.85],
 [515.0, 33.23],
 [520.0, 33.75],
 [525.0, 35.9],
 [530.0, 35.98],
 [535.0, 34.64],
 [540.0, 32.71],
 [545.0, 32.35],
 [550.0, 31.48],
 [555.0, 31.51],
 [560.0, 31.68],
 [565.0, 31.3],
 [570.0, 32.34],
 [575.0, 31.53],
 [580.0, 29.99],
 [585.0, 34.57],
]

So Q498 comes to 0.13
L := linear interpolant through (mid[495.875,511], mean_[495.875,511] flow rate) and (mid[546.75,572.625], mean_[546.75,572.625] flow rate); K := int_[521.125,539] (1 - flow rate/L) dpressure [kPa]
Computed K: -2.77 kPa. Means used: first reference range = 29.3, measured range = 35.1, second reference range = 31.7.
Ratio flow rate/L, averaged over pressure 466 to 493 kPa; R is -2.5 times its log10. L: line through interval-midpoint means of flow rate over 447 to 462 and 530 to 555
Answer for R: 0.08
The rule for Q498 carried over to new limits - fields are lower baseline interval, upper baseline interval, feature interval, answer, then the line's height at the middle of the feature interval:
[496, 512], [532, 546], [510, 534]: -0.09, 31.5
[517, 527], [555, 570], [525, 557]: 0.00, 33.3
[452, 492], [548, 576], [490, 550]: -0.02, 31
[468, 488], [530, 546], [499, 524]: -0.01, 32.1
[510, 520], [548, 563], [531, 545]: -0.05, 32.2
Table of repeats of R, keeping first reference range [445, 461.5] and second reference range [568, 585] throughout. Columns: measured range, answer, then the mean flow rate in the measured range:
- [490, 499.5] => 0.349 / 22.9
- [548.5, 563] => 0.005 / 31.6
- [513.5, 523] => -0.068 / 33.6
